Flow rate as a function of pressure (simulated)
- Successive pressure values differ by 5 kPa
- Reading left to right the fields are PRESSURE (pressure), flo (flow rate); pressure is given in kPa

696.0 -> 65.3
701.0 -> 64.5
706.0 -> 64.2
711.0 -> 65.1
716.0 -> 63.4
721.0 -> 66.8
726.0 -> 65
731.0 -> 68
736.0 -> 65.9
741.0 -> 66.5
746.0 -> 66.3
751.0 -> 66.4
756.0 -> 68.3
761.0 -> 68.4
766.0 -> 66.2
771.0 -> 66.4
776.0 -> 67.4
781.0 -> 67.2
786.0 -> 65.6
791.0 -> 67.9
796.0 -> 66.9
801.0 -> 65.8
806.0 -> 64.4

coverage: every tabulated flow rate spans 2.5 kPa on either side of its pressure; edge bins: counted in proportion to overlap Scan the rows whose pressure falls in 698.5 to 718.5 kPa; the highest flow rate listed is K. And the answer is 65.1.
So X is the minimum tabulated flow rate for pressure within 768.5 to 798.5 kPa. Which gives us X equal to 65.6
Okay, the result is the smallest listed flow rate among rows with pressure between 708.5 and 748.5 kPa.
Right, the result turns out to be 63.4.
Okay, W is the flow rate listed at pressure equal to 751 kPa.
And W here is 66.4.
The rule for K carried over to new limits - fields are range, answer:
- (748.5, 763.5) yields 68.4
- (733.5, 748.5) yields 66.5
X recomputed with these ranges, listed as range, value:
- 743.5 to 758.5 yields 66.3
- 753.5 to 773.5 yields 66.2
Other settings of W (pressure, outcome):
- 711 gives 65.1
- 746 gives 66.3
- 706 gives 64.2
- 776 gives 67.4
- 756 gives 68.3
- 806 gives 64.4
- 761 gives 68.4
